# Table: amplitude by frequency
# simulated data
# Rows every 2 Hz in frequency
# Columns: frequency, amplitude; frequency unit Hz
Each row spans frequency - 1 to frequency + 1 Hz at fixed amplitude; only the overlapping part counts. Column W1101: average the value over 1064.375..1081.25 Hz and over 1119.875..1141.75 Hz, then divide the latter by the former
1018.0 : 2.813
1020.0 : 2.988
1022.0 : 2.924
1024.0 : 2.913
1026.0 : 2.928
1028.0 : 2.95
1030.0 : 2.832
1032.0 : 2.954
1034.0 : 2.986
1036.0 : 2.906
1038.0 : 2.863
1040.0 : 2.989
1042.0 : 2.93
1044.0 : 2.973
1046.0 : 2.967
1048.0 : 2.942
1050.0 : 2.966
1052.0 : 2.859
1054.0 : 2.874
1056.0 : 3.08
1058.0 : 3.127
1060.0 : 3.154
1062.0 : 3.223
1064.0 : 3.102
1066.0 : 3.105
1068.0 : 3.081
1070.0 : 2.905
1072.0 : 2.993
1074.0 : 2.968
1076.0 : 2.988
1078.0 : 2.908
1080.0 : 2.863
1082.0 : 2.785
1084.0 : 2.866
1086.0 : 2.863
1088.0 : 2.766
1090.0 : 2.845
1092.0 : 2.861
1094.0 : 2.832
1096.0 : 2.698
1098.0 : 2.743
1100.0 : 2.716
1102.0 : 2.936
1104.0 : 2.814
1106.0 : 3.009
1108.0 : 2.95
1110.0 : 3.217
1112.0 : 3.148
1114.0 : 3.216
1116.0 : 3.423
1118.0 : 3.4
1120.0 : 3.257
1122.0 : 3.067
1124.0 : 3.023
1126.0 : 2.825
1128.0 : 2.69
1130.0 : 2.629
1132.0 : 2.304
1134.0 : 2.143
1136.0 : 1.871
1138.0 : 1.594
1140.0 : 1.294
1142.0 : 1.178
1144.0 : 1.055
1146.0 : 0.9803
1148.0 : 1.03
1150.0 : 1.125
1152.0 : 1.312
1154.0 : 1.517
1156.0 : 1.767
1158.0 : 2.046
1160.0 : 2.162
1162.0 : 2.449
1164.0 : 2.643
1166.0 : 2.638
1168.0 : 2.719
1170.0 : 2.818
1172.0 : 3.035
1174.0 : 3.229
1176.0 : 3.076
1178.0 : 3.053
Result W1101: 0.79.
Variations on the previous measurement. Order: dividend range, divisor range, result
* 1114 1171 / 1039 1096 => 0.74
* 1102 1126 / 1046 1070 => 1.03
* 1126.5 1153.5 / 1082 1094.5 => 0.58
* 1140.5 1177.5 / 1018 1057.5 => 0.70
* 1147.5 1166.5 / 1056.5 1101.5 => 0.64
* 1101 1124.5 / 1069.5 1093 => 1.08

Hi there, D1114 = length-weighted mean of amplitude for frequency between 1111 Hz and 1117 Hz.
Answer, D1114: 3.26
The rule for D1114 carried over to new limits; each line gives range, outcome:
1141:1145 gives 1.12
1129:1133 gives 2.47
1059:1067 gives 3.15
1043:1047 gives 2.97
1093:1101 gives 2.75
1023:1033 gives 2.92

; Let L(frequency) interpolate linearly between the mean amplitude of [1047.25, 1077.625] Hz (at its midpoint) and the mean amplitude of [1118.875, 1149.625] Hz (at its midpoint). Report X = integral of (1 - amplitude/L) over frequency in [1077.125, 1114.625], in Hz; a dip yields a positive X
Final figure -4.9 Hz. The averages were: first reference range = 3.02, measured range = 2.89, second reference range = 2.05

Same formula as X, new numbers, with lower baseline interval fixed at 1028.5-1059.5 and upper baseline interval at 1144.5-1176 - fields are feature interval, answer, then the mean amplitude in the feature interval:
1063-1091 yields -2.2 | 2.93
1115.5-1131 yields -4.2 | 3.03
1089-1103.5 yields -1.3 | 2.8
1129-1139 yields 0.9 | 2.11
